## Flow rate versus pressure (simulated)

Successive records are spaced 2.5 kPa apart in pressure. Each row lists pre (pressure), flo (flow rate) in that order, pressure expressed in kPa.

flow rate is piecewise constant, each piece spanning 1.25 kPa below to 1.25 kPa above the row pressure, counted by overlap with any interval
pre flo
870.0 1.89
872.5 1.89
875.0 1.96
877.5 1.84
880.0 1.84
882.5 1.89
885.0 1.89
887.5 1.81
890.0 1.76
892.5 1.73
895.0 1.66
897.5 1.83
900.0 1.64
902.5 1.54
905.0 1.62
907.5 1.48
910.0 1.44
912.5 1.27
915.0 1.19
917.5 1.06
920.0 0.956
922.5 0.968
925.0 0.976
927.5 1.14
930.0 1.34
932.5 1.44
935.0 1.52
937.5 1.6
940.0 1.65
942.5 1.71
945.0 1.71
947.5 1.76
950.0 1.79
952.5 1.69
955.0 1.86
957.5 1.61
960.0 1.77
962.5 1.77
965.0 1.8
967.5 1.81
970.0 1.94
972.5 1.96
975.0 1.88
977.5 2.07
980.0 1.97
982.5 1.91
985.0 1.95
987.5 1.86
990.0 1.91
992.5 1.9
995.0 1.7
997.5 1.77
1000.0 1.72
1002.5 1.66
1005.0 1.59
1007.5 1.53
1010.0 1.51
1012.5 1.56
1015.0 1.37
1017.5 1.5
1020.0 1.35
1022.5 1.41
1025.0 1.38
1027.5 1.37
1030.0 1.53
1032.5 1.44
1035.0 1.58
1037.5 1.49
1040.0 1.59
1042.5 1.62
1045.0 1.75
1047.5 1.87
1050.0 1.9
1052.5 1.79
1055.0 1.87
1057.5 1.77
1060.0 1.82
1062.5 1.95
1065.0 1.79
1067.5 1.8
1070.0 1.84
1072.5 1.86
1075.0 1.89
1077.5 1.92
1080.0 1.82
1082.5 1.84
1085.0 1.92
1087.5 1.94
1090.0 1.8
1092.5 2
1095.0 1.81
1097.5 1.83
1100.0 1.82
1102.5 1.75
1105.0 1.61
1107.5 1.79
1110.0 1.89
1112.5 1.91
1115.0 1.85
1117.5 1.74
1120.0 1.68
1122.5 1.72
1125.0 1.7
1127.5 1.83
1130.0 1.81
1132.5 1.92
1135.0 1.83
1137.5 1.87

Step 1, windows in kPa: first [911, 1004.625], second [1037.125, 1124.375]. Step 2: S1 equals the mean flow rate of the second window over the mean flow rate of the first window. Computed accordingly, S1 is 1.11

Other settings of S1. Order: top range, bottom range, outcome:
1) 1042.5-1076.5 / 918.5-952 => 1.28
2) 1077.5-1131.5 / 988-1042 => 1.16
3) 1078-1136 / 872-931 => 1.19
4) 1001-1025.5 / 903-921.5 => 1.15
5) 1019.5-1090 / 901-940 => 1.31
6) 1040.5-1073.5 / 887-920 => 1.20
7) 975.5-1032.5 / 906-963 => 1.13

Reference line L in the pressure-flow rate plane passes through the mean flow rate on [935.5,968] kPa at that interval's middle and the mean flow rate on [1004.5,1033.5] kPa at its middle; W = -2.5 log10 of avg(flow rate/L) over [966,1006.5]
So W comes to -0.16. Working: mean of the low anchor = 1.73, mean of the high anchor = 1.46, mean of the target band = 1.85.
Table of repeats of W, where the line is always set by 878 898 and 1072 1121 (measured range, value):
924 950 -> 0.20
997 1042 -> 0.20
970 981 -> -0.09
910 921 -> 0.48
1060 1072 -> -0.01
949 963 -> 0.04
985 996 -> -0.02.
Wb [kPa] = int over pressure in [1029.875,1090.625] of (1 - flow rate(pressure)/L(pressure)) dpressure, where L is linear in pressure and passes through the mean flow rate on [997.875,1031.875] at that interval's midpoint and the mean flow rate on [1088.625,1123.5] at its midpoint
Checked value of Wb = -4.6 kPa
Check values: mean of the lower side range 1.5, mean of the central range 1.78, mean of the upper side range 1.8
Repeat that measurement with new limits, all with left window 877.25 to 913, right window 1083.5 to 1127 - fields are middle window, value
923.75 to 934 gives 2.9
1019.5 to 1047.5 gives 3.9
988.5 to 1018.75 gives 1.8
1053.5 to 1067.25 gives -0.4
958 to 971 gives -0.6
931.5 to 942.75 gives 0.9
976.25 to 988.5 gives -1.5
